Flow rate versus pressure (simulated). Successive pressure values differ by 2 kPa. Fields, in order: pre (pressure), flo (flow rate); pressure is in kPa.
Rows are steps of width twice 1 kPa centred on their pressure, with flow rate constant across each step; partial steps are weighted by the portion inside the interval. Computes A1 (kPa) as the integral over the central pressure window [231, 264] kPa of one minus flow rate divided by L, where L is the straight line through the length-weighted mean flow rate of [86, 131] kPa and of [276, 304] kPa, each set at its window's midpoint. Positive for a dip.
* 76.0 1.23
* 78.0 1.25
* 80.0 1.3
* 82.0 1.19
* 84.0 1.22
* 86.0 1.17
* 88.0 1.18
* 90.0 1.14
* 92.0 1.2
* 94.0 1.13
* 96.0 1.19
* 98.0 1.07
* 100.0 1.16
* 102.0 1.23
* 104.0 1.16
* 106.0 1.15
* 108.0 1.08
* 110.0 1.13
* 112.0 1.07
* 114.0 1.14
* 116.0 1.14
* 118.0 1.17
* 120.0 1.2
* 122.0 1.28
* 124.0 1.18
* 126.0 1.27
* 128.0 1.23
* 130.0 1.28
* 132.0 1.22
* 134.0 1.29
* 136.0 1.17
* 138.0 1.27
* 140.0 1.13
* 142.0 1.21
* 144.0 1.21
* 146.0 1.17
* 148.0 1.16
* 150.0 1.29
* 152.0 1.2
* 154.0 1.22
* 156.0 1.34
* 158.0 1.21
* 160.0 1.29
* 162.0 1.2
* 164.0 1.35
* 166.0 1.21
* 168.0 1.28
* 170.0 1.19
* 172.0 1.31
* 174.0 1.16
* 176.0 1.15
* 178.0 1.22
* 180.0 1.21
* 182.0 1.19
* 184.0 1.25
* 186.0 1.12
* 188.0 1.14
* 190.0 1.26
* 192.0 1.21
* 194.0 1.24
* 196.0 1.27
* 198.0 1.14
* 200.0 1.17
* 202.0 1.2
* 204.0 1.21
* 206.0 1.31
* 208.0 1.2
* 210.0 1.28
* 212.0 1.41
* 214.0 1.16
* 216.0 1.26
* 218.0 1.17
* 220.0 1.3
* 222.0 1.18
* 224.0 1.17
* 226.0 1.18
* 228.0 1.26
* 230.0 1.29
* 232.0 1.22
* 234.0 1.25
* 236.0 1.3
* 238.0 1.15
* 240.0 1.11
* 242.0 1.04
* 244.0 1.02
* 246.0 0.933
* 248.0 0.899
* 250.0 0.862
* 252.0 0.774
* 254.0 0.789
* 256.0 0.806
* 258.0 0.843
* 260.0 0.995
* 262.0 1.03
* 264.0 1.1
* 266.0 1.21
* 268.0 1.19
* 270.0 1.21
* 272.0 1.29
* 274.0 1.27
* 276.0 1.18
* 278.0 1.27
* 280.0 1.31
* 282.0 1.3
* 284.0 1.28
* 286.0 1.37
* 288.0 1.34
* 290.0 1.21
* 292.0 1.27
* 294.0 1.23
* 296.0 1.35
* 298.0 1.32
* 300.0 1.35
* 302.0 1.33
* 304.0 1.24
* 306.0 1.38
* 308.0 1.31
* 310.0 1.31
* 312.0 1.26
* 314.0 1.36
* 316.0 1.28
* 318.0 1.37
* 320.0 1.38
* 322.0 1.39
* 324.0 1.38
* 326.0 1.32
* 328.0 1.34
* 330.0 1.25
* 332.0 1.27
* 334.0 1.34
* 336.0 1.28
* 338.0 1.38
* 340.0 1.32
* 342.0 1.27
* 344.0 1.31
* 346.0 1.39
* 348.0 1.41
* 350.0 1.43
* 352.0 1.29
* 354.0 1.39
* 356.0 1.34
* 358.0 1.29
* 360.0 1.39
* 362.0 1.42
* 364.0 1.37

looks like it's 6.8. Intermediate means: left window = 1.17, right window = 1.3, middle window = 1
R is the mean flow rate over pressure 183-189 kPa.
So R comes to 1.17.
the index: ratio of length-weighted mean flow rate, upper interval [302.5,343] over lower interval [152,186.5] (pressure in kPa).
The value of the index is 1.07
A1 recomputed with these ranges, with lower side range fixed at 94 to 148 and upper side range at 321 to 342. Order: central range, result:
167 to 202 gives 0.6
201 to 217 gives -0.1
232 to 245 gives 1.1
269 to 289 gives 0.1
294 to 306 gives -0.1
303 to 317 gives 0.0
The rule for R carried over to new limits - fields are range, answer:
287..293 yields 1.27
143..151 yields 1.21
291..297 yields 1.28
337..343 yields 1.32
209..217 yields 1.28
